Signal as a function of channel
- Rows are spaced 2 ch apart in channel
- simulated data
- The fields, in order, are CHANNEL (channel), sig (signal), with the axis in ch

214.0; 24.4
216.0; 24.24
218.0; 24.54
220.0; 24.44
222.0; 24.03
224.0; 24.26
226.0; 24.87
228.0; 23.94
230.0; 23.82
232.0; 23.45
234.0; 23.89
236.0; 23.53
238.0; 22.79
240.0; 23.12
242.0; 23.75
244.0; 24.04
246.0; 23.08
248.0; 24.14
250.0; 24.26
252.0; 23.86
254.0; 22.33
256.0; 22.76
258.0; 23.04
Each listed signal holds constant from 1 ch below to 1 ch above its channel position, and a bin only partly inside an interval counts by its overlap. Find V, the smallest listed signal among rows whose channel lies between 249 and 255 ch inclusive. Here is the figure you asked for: 22.33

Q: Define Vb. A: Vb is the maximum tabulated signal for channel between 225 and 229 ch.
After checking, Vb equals 24.87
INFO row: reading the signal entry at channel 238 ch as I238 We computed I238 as 22.79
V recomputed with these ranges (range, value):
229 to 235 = 23.45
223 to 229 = 23.94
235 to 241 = 22.79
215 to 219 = 24.24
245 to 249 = 23.08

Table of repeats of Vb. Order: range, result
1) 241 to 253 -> 24.26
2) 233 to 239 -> 23.89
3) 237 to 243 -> 23.75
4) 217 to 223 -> 24.54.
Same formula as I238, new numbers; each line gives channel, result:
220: 24.44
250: 24.26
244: 24.04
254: 22.33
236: 23.53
